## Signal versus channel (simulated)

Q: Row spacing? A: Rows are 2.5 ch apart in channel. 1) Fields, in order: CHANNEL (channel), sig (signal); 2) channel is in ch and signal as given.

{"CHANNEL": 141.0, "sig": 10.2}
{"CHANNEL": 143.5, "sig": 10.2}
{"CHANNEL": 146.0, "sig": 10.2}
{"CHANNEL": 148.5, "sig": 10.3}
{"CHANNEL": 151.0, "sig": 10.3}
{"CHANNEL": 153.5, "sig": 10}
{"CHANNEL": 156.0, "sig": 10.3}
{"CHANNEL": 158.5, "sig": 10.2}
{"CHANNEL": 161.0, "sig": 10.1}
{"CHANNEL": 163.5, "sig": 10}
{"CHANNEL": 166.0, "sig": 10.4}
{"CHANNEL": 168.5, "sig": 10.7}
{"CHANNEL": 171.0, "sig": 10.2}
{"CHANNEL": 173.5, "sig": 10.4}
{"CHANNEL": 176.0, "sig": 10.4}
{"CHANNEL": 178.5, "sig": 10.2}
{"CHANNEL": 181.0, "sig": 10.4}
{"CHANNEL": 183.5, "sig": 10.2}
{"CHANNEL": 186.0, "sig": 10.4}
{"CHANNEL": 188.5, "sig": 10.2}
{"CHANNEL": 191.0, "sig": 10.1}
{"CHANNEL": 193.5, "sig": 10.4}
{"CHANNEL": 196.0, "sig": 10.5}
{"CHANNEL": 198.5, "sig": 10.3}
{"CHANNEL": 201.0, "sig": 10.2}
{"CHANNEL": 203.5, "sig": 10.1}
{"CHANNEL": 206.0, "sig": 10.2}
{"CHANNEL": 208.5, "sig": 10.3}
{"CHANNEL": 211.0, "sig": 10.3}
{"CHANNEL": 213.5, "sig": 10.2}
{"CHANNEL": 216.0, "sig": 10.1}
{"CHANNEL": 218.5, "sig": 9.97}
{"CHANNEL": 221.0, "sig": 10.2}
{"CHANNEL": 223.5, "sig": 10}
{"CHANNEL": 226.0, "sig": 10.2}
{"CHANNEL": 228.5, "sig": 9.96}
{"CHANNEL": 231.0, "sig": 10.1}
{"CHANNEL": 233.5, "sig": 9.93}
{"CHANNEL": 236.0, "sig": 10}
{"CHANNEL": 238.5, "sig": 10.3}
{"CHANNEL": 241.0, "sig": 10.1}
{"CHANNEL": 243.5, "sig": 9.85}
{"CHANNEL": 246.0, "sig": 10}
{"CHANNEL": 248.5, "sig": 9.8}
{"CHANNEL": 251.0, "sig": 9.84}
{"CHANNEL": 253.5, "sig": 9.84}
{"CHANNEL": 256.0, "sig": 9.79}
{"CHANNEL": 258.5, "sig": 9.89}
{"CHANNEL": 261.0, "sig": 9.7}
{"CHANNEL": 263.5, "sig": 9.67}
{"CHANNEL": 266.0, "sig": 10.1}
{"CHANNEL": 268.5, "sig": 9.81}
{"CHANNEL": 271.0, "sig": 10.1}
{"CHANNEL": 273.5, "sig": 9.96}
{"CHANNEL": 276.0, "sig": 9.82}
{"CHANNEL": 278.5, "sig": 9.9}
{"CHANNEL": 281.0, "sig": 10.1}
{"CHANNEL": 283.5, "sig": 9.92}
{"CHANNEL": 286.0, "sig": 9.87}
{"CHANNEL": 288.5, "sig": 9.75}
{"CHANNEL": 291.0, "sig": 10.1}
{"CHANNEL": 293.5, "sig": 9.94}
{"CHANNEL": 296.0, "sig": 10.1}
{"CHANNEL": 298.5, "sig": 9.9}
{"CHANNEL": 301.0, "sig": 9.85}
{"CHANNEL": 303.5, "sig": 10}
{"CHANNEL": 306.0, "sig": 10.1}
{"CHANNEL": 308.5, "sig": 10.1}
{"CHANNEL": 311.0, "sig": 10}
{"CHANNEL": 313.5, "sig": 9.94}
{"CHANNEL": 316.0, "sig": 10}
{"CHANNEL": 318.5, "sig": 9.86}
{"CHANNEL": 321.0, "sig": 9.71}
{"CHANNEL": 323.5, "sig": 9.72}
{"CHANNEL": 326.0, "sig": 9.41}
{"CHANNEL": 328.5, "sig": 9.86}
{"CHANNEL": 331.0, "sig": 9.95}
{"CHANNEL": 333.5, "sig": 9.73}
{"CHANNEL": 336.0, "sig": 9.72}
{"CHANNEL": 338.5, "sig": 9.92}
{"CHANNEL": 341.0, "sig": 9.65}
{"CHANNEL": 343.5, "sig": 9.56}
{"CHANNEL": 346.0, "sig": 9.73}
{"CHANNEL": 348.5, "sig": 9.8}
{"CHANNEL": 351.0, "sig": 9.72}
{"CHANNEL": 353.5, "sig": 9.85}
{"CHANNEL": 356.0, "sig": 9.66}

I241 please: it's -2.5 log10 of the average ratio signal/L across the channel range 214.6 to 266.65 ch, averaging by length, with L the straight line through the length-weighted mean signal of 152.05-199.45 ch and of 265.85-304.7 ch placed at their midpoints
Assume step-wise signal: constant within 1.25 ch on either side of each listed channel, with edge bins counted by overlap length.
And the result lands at 0.013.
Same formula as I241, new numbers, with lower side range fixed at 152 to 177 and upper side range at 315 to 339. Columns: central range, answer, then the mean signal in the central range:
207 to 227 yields -0.005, 10.2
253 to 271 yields 0.014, 9.85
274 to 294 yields -0.002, 9.93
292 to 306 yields -0.012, 9.97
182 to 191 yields -0.005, 10.2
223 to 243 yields 0.000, 10.1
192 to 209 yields -0.013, 10.3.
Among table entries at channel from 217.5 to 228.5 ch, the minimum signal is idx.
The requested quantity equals 9.96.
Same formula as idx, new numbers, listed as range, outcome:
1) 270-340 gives 9.41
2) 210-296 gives 9.67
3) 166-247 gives 9.85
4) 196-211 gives 10.1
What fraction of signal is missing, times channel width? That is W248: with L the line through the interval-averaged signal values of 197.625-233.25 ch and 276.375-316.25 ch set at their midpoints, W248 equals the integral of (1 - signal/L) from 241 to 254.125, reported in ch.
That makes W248 0.2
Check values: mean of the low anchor 10.1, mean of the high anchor 9.97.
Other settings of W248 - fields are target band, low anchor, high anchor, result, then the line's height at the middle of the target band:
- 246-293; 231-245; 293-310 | 0.6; 10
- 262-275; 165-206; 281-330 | 0.1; 10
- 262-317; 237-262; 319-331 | -0.8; 9.81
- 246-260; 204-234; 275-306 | 0.3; 10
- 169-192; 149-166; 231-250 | -0.4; 10.1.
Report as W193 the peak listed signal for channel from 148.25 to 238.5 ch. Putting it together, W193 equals 10.7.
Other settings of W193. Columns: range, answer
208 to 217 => 10.3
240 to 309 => 10.1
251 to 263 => 9.89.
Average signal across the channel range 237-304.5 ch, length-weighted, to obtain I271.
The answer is 9.93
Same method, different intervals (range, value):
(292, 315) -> 9.99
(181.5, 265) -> 10.1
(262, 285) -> 9.93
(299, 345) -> 9.84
